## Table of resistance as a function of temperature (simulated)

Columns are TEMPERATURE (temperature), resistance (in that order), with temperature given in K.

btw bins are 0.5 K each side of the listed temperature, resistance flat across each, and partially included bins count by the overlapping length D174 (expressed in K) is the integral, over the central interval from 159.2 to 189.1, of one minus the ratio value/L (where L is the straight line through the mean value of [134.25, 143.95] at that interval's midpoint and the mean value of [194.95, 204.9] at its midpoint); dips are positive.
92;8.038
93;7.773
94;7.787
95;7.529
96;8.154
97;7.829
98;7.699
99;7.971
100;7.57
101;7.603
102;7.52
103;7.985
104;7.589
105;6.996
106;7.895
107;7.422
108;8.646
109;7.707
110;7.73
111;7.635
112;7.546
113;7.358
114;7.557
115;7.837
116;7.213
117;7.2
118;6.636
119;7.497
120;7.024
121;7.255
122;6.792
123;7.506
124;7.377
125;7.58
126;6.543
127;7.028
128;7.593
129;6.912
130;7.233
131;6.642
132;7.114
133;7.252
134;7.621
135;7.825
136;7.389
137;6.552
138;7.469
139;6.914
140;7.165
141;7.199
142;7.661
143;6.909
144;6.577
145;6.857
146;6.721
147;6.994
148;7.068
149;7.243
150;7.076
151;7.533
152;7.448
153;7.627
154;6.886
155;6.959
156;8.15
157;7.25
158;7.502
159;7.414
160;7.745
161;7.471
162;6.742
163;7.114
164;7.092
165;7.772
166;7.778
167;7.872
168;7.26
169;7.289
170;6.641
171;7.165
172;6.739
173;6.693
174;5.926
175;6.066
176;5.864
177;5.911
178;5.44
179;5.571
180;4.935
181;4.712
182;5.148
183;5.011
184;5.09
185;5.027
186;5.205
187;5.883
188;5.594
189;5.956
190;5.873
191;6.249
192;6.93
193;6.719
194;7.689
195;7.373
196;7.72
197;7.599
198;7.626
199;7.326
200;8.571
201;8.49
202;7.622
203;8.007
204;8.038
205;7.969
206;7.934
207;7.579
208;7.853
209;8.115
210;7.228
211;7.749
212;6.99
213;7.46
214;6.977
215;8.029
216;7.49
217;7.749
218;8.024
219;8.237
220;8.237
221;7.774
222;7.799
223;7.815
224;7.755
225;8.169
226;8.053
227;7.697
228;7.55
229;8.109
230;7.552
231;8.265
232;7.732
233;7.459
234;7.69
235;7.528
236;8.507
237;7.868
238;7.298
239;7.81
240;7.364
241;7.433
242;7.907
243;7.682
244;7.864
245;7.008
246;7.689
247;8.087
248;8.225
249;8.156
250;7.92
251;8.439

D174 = 5.00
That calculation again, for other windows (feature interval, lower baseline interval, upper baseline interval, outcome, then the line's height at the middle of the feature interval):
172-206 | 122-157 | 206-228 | 4.73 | 7.55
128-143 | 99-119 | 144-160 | 0.31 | 7.37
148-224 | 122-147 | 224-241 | 4.32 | 7.48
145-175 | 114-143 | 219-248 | 0.81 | 7.39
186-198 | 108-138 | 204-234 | 1.53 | 7.64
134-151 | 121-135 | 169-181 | -0.69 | 6.85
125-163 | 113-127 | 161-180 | -1.26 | 6.97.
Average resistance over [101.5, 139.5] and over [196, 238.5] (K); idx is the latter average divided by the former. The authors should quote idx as 1.06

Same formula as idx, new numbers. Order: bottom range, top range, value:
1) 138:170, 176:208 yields 0.91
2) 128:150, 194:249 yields 1.09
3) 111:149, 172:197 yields 0.83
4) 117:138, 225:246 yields 1.08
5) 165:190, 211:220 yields 1.26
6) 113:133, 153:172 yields 1.02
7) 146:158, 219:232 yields 1.09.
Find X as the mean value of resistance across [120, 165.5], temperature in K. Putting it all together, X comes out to 7.22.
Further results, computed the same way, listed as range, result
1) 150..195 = 6.58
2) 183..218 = 7.15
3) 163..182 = 6.47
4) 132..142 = 7.28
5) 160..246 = 7.18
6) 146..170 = 7.33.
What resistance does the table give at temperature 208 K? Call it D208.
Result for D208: 7.853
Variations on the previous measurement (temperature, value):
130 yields 7.233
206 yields 7.934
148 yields 7.068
